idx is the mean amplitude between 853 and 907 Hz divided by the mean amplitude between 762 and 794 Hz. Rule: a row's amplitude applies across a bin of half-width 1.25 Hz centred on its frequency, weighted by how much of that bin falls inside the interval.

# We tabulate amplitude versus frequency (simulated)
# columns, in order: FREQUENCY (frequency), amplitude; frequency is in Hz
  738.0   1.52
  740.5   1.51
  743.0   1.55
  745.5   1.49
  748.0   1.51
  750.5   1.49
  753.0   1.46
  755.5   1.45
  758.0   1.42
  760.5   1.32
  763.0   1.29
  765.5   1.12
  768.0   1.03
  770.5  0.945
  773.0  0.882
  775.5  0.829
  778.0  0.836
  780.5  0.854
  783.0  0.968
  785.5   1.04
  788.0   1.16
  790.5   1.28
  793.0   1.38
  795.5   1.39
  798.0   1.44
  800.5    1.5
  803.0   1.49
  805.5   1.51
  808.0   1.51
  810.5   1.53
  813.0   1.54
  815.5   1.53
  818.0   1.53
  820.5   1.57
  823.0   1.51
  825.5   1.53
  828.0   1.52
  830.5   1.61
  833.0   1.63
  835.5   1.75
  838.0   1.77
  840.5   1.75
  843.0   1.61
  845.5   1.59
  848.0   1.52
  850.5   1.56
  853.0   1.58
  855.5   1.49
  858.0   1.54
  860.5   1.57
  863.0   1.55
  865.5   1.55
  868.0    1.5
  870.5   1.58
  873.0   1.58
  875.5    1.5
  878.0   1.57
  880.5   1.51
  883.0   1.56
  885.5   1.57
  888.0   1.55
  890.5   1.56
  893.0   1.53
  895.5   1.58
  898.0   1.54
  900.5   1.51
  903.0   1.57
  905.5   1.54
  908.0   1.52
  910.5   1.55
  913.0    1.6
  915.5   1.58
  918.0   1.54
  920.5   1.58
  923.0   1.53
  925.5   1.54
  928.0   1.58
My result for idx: 1.48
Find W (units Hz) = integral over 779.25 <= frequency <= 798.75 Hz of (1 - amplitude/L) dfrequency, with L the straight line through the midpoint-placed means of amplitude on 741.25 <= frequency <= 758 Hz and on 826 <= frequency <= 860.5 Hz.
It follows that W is 4.5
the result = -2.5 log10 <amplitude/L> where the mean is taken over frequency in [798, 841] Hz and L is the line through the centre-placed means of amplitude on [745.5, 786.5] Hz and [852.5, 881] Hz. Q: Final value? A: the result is -0.15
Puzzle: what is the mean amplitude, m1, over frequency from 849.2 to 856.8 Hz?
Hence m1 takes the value 1.54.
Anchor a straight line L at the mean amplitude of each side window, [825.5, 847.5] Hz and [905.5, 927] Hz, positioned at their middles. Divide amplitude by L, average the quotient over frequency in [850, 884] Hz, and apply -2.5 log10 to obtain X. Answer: 0.04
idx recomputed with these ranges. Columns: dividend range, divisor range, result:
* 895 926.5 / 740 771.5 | 1.15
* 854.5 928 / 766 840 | 1.15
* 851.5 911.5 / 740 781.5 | 1.25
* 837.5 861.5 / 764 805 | 1.40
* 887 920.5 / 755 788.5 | 1.45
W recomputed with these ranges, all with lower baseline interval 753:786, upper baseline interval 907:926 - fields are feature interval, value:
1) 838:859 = -4.0 Hz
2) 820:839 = -4.9 Hz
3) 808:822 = -3.4 Hz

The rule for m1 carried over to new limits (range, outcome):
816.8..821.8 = 1.55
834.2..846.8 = 1.69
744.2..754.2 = 1.49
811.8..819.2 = 1.53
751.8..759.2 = 1.44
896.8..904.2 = 1.54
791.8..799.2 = 1.4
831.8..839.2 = 1.72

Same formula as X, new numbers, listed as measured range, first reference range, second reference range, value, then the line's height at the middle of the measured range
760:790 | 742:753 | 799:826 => 0.42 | 1.51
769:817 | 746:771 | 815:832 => 0.17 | 1.44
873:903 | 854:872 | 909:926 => 0.00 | 1.55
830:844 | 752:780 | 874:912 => -0.23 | 1.36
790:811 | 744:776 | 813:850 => 0.00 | 1.45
